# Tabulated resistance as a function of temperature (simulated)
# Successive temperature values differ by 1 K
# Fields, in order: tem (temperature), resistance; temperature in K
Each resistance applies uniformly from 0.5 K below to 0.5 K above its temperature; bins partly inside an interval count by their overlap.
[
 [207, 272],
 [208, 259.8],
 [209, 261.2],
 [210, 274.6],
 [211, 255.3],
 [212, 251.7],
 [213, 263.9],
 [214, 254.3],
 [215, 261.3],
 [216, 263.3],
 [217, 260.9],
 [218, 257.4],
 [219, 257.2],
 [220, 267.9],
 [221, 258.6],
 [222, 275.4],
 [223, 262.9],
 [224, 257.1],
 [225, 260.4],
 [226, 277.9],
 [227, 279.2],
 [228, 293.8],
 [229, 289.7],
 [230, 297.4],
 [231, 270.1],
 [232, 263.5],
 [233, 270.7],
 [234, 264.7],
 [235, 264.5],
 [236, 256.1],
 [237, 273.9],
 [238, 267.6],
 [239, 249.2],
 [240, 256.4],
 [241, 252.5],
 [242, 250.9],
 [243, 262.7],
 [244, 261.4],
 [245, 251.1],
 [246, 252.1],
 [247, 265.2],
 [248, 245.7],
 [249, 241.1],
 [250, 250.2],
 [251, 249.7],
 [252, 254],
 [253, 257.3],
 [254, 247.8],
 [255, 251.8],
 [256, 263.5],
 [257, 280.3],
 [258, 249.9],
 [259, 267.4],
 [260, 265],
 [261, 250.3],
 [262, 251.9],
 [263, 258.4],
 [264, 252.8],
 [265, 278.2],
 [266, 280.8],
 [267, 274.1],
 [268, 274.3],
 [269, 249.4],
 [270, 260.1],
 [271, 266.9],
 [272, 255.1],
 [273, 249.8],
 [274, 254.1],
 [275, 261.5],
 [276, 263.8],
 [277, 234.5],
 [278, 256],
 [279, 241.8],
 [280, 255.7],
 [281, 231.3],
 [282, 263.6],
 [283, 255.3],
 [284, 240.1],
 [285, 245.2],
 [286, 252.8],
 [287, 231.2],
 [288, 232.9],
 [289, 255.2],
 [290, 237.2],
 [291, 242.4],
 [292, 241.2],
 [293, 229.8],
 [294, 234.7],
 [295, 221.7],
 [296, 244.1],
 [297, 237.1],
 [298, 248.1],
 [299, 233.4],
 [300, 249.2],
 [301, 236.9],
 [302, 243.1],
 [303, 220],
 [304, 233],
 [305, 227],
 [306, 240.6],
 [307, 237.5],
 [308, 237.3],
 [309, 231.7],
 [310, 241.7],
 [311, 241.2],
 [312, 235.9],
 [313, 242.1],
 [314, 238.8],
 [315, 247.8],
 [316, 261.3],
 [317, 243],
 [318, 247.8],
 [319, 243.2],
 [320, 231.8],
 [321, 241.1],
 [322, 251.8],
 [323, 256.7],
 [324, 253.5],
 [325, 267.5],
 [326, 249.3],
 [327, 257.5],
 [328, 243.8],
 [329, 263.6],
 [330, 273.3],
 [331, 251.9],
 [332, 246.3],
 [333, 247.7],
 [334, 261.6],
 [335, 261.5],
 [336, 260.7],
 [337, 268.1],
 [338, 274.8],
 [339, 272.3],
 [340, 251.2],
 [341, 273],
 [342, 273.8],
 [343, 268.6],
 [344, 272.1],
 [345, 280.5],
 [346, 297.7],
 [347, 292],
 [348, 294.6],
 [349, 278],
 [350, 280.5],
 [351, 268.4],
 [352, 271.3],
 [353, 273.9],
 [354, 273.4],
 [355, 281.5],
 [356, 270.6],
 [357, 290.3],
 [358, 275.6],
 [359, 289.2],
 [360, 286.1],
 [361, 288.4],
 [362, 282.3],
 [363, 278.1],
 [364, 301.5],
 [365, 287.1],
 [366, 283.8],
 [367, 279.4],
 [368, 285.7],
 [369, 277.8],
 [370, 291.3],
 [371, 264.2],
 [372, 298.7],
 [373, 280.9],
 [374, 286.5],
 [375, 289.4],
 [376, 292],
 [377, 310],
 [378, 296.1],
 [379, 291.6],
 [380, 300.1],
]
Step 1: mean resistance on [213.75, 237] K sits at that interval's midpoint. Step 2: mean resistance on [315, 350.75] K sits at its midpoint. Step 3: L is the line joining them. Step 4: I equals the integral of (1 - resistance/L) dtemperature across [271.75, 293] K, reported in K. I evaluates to 1.4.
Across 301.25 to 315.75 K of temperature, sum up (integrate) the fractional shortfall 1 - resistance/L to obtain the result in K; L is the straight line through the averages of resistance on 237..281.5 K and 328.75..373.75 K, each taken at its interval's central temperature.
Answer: 1.6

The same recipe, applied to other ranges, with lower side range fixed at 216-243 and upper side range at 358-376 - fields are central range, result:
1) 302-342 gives 4.23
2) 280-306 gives 3.34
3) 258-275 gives 0.64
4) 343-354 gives 0.11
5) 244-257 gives 0.75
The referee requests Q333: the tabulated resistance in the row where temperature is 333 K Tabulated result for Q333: 247.7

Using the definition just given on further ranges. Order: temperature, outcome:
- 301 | 236.9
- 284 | 240.1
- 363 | 278.1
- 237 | 273.9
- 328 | 243.8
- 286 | 252.8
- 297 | 237.1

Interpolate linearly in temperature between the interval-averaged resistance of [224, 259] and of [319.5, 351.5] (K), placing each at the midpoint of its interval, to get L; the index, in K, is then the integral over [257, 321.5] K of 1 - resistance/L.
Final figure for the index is 4.0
